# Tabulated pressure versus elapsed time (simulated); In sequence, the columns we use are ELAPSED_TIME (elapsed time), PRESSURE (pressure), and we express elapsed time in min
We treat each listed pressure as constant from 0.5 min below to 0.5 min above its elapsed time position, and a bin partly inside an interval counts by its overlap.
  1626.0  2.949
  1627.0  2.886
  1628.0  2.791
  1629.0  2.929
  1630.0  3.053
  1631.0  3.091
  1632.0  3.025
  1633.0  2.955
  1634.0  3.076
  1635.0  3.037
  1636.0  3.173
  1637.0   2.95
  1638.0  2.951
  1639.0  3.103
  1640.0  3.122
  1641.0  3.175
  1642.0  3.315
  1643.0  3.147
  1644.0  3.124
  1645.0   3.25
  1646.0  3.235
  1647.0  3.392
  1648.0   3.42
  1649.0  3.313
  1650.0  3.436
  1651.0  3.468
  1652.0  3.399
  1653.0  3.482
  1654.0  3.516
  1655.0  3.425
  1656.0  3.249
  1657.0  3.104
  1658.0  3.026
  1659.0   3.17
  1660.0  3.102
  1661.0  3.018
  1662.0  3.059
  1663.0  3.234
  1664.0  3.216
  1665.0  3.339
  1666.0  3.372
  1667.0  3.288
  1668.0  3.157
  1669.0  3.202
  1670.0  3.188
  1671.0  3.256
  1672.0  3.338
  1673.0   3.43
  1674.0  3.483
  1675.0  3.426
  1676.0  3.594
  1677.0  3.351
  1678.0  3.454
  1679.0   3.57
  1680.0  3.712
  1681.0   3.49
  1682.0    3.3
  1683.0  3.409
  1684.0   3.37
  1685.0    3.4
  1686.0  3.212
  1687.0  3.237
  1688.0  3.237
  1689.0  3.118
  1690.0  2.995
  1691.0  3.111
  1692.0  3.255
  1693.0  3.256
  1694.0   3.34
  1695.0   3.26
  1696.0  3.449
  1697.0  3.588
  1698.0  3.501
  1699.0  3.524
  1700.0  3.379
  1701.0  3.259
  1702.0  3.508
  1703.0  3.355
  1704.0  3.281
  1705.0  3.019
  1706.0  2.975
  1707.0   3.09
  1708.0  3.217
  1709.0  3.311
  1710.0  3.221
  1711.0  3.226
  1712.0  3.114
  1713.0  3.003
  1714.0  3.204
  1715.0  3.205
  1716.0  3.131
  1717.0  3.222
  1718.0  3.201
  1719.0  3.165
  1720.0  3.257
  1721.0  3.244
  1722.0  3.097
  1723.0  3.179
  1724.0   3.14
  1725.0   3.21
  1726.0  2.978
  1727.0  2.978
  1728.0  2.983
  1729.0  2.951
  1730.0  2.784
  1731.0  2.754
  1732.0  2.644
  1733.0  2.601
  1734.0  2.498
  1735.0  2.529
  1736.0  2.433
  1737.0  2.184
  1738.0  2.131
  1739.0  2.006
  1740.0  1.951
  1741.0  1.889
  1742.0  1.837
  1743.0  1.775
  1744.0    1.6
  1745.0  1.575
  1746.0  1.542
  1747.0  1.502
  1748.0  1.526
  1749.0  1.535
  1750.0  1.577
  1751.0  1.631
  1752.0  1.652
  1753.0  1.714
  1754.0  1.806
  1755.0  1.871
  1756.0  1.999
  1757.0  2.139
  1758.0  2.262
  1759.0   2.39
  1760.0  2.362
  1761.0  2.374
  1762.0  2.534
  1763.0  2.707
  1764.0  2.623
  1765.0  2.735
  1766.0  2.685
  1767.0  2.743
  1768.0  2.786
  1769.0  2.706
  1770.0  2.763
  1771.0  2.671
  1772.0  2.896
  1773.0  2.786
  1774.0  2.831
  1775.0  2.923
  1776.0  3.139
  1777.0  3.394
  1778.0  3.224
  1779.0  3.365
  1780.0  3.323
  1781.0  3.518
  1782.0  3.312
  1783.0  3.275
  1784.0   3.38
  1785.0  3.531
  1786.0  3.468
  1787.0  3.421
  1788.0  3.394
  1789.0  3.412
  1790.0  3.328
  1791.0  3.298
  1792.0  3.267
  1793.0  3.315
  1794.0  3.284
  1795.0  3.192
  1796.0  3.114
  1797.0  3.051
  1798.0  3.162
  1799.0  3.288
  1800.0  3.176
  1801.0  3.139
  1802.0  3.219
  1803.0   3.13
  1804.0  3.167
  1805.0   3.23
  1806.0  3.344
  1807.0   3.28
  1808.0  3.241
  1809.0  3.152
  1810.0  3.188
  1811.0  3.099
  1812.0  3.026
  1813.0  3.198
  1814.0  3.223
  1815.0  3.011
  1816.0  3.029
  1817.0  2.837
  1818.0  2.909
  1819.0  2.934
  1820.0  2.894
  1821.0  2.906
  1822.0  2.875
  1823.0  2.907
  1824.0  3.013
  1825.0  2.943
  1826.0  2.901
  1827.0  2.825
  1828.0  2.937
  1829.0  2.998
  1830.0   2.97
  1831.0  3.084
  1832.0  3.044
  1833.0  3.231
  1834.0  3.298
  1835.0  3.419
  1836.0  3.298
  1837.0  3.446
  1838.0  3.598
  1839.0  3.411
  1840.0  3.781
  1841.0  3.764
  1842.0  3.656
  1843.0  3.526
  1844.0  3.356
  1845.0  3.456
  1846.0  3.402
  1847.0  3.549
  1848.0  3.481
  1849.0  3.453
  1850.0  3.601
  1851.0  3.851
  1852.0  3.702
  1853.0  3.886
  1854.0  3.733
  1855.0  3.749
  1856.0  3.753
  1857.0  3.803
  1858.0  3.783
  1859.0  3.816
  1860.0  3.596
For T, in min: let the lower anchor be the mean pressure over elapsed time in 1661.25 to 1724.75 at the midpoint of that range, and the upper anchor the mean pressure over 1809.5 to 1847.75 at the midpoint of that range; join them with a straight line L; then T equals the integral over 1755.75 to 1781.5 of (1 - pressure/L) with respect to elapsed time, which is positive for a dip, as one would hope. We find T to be 3.63 min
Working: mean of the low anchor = 3.28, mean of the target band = 2.77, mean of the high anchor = 3.18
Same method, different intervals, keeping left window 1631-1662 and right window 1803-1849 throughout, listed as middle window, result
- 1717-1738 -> 2.1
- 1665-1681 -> -0.9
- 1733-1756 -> 9.5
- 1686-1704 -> -0.6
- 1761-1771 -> 1.6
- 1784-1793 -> -0.5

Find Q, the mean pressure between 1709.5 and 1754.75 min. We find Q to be 2.49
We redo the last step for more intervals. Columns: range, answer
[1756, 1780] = 2.74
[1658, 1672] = 3.2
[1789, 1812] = 3.21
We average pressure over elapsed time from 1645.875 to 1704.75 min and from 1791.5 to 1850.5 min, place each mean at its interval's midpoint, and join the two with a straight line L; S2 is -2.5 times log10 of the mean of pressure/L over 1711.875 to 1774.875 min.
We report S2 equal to 0.30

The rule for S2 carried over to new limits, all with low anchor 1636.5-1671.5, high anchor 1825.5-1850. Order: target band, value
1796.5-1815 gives 0.05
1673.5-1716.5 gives -0.02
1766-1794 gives 0.05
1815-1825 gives 0.14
